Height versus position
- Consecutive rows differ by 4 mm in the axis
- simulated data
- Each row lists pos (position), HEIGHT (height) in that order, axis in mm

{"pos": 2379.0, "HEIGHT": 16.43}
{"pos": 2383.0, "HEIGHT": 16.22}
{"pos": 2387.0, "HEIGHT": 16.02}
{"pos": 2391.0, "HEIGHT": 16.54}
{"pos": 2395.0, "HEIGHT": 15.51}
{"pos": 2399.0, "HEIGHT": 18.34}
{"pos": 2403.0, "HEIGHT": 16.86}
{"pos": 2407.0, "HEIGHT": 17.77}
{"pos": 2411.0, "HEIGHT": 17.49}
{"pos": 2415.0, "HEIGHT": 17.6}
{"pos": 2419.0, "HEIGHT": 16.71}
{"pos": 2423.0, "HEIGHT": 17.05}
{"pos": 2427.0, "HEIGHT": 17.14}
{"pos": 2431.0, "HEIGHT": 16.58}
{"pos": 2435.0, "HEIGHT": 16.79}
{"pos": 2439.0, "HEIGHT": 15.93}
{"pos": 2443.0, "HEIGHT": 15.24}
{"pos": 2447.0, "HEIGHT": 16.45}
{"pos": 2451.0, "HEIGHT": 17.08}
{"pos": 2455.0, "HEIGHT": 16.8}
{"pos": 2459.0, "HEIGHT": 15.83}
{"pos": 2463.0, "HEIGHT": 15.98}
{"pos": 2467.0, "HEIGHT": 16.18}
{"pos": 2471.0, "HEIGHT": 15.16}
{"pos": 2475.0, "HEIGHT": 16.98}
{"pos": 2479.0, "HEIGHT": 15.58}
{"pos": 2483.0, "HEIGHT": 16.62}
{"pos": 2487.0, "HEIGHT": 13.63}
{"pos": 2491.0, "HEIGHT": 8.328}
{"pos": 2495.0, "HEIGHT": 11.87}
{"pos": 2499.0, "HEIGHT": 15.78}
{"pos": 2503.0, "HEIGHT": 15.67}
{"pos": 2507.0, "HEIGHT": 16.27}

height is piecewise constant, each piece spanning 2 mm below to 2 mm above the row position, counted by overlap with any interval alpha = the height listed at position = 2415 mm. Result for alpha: 17.6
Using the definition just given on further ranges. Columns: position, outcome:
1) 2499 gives 15.78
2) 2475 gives 16.98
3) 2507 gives 16.27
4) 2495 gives 11.87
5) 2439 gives 15.93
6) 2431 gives 16.58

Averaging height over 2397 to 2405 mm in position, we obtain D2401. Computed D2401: 17.6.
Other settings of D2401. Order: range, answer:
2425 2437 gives 16.8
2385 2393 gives 16.3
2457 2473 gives 15.8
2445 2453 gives 16.8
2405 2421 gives 17.4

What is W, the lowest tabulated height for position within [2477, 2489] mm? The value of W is 13.63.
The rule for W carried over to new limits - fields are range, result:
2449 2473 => 15.16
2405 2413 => 17.49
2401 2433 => 16.58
